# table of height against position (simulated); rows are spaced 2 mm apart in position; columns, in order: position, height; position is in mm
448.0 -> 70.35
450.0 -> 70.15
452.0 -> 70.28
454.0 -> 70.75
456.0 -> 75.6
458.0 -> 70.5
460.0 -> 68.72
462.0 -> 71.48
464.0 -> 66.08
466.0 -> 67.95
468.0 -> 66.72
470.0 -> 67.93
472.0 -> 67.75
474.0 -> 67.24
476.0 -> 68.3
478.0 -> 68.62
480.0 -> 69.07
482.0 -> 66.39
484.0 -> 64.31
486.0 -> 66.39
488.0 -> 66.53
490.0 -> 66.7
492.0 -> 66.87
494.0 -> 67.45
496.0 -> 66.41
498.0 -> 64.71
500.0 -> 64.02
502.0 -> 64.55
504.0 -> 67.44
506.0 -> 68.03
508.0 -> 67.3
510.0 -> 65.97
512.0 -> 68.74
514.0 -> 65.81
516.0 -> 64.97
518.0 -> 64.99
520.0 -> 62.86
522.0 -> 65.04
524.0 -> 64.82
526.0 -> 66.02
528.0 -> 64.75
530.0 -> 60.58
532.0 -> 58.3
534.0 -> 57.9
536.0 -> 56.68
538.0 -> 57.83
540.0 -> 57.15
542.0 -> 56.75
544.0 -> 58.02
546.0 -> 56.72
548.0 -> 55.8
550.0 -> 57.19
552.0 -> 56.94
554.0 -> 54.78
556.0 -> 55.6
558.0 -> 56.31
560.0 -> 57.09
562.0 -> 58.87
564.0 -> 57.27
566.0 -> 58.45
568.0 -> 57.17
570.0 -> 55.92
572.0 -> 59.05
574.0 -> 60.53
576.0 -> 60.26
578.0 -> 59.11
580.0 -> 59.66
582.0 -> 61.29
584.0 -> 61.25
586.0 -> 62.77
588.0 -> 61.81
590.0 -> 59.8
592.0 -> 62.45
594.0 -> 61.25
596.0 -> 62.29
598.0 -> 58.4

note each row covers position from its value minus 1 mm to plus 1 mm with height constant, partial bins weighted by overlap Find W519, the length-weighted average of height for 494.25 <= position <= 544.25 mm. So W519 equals 63.3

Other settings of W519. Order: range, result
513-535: 63.3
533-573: 57.1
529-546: 57.8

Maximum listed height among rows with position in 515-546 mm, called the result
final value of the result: 66.02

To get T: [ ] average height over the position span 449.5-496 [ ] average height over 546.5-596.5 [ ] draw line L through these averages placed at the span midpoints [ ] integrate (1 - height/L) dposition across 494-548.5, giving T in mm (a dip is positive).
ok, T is 0.8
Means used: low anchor 68.3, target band 62.8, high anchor 58.9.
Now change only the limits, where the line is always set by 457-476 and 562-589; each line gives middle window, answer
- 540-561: 1.7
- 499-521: -0.4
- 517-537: 0.4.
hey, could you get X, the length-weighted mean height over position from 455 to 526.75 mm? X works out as 67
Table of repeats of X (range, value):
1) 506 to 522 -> 65.9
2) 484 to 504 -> 66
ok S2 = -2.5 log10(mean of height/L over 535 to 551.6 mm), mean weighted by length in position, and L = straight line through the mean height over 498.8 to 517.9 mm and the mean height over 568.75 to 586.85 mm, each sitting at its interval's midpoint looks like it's 0.11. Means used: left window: 66.2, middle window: 57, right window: 59.9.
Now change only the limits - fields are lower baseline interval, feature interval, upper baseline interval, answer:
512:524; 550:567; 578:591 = 0.102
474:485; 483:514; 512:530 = -0.002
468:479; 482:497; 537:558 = -0.016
